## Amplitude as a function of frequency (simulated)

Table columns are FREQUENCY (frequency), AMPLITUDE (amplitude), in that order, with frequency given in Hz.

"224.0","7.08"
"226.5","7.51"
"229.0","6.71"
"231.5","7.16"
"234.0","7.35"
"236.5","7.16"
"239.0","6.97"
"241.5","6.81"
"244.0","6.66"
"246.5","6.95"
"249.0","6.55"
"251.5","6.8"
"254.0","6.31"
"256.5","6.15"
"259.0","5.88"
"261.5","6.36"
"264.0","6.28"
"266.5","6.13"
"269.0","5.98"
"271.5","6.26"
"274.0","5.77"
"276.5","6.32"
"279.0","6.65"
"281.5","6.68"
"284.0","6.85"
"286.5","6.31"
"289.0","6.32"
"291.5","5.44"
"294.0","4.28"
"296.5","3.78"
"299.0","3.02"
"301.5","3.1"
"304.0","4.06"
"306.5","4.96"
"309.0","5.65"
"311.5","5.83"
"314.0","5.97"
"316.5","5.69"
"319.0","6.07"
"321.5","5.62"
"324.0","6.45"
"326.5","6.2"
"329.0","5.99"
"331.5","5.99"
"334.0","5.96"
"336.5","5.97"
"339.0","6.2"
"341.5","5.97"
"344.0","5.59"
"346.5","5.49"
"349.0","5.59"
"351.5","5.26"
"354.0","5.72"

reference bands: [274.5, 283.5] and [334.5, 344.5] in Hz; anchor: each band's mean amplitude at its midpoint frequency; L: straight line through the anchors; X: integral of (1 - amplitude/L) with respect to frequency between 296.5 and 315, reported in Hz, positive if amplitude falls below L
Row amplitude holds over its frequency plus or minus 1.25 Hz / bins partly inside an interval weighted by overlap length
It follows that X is 5.0 Hz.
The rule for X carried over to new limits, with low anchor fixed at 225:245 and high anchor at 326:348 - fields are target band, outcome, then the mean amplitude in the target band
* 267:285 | 0.7 Hz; 6.34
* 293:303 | 4.4 Hz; 3.54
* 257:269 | 1.1 Hz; 6.14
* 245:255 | 0.3 Hz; 6.66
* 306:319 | 1.0 Hz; 5.7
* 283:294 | 0.8 Hz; 5.99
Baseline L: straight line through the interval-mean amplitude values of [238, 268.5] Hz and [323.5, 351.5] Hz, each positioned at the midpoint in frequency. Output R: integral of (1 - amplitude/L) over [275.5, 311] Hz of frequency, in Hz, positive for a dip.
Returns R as 5.5 Hz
